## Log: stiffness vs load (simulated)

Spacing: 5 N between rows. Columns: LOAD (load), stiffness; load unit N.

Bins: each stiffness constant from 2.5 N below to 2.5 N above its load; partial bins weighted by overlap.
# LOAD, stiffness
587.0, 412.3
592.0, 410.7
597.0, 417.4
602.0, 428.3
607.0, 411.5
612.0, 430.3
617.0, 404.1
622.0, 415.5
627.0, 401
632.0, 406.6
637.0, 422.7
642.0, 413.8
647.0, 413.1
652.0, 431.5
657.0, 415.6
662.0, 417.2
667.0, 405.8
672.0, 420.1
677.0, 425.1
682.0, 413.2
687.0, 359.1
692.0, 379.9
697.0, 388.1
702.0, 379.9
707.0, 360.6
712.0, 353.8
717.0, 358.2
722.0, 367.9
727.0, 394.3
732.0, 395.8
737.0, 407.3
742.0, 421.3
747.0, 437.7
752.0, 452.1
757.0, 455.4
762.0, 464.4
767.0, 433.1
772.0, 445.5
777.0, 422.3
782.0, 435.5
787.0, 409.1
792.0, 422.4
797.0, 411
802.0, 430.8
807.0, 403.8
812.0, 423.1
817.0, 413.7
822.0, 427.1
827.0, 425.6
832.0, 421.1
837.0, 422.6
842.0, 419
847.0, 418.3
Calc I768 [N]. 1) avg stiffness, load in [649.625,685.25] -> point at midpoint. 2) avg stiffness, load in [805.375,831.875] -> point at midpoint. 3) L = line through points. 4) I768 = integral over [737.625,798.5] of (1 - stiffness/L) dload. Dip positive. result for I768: -2.2 N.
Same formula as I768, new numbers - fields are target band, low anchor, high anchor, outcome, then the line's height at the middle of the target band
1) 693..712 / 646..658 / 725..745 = 1.8 N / 412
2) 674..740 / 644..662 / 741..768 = 7.5 N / 434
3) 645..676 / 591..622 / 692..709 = -1.8 N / 394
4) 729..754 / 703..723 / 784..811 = -2.8 N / 380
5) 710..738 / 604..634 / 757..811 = 2.9 N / 423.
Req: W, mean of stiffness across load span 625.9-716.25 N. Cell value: 400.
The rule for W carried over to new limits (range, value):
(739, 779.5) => 441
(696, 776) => 408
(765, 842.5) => 423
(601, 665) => 416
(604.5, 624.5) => 415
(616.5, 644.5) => 411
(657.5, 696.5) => 403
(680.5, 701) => 383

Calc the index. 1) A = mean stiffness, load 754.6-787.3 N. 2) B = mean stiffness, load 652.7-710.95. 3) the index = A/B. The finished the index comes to 1.11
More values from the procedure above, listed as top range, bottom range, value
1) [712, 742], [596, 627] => 0.92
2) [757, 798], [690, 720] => 1.17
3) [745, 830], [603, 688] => 1.04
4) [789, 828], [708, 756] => 1.05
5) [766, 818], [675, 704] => 1.08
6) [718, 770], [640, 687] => 1.02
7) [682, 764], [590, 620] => 0.96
